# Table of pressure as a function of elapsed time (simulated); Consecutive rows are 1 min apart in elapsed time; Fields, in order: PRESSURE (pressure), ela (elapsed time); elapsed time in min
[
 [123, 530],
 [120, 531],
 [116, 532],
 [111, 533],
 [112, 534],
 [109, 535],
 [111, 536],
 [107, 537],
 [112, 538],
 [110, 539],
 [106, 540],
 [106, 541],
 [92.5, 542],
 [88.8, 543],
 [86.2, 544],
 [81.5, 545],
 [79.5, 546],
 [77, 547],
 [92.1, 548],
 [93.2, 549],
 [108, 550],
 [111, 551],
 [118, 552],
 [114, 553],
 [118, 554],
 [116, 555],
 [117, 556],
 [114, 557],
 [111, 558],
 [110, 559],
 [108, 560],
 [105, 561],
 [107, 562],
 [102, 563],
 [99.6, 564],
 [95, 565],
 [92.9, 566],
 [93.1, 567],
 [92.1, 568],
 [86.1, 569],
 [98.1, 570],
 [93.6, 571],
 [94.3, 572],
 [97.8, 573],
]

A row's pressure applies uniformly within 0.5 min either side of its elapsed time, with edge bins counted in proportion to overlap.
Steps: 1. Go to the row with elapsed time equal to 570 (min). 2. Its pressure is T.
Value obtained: 98.1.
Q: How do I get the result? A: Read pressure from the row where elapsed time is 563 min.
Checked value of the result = 102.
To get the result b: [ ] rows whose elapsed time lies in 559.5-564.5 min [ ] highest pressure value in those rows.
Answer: 108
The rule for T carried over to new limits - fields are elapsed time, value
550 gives 108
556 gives 117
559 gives 110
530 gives 123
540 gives 106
